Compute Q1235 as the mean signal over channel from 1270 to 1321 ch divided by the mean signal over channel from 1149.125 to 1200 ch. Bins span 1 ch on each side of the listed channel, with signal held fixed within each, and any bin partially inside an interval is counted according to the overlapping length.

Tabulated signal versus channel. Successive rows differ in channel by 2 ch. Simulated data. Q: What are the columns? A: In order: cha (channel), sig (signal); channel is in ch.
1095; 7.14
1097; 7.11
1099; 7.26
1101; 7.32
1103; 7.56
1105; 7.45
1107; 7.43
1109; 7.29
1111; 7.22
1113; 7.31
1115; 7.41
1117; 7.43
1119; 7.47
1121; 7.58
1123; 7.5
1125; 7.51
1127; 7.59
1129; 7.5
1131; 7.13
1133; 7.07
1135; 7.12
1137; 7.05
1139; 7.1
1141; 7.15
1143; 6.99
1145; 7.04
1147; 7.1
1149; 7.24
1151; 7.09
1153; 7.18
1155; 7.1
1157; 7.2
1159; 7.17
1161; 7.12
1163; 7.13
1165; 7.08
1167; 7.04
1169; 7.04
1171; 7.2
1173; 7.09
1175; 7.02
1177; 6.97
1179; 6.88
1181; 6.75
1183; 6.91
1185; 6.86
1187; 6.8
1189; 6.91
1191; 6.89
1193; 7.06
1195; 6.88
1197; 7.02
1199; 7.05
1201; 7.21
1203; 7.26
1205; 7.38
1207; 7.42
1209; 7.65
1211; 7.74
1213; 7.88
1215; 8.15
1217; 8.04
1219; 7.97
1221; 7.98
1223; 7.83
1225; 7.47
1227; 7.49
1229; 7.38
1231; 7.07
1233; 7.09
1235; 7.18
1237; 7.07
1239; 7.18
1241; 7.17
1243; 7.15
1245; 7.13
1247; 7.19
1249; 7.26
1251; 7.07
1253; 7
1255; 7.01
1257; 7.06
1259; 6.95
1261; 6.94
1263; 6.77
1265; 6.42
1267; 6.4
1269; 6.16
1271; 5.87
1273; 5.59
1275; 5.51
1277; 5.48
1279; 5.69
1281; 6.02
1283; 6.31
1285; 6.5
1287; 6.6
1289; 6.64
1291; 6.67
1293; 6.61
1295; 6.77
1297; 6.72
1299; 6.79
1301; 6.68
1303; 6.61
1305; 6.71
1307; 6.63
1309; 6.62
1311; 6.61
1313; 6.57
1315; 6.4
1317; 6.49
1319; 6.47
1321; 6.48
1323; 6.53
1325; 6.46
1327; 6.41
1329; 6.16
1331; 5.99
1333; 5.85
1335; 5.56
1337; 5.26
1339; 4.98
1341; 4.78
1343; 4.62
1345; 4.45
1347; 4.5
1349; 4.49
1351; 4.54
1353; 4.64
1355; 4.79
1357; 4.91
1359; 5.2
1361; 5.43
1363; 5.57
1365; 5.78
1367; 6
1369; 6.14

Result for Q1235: 0.91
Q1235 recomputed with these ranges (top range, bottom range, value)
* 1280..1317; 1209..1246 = 0.88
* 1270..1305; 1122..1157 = 0.88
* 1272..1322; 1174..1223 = 0.88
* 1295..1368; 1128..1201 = 0.82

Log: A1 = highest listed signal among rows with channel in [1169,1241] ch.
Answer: 8.15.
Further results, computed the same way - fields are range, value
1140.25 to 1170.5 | 7.24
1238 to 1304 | 7.26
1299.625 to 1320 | 6.71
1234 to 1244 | 7.18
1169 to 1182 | 7.2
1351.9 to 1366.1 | 5.78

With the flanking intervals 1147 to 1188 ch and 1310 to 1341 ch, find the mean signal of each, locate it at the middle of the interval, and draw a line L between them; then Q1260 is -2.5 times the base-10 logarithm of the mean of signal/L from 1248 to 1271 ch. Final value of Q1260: -0.05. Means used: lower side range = 7.04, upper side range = 6.1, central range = 6.78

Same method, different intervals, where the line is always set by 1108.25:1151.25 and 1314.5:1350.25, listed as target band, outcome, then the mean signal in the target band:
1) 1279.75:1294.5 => -0.08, 6.48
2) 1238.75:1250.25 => -0.13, 7.18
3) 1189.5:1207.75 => -0.06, 7.12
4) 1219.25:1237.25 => -0.15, 7.43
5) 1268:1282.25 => 0.06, 5.77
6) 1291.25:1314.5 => -0.14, 6.66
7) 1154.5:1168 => -0.02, 7.12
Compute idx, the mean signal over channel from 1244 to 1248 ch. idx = 7.16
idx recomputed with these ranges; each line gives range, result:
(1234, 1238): 7.12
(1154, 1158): 7.15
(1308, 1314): 6.6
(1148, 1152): 7.17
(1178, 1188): 6.84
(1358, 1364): 5.4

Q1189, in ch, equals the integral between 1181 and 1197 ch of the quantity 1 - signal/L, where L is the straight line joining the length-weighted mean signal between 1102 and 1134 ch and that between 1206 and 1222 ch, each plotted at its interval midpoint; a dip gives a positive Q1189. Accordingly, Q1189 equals 1.7 ch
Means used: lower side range 7.4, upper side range 7.85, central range 6.9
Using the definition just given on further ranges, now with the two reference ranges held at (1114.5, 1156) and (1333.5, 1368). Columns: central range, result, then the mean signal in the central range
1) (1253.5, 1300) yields -5.0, 6.42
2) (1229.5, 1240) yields -1.5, 7.13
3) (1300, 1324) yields -5.0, 6.57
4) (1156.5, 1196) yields -1.0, 7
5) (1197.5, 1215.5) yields -2.7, 7.5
